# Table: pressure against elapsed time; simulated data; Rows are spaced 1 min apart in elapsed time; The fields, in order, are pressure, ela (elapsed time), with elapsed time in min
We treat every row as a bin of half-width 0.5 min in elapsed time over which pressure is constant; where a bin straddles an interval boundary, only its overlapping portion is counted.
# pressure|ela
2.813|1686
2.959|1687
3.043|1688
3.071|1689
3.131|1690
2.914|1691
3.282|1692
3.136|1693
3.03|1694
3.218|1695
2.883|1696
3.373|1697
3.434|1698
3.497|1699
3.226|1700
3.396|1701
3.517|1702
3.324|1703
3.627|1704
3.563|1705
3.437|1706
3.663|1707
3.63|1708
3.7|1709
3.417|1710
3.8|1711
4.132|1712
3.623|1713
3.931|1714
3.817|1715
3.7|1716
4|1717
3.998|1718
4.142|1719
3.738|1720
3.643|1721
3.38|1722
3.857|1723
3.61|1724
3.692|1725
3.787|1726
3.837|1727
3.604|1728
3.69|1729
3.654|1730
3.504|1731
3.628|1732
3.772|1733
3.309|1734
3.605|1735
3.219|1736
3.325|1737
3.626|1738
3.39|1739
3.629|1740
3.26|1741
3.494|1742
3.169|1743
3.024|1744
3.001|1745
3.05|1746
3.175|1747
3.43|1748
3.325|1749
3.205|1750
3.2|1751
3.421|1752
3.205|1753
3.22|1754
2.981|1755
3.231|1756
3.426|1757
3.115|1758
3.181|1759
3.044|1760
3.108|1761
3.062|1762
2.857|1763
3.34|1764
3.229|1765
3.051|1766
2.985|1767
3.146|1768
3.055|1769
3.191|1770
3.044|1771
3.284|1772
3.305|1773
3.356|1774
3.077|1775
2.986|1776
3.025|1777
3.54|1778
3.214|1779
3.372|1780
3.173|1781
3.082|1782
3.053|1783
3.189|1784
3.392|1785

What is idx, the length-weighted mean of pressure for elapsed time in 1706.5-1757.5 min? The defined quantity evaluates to 3.53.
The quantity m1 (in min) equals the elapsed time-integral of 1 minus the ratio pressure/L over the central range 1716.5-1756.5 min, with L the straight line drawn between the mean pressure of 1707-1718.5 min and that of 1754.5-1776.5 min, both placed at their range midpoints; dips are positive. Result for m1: 0.28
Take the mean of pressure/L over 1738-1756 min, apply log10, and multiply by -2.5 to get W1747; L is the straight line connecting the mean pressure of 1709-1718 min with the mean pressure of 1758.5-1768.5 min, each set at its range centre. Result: 0.03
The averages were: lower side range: 3.81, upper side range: 3.1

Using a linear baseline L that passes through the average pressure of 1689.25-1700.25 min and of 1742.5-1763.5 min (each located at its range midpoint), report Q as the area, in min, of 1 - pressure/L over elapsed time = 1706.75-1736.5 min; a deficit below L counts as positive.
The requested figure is -4.9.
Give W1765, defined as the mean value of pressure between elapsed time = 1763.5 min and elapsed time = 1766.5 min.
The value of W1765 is 3.21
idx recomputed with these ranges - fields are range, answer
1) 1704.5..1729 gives 3.74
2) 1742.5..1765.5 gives 3.17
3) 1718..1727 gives 3.75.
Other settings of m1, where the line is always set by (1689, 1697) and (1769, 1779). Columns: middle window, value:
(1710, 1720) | -2.4 min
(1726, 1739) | -1.7 min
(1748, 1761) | -0.2 min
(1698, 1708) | -1.2 min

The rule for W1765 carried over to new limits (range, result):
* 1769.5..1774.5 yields 3.24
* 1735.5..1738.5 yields 3.39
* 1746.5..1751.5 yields 3.27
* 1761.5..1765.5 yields 3.12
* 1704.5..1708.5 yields 3.57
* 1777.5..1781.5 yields 3.32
